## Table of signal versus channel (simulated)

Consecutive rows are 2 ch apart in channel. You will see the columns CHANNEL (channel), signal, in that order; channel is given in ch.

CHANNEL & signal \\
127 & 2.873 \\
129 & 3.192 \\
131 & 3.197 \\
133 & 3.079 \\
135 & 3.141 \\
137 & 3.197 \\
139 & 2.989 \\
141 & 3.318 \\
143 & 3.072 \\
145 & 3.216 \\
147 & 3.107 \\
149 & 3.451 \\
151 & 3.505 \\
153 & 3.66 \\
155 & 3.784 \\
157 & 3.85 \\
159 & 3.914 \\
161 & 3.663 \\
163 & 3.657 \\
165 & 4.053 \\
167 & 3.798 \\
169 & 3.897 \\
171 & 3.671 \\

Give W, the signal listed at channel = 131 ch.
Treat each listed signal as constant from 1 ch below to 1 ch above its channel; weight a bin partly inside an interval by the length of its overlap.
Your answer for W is 3.197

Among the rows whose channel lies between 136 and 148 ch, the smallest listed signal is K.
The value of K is 2.989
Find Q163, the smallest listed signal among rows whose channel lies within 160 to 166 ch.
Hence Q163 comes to 3.657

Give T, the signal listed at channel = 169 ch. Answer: 3.897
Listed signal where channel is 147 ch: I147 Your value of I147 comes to 3.107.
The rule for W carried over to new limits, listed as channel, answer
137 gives 3.197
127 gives 2.873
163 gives 3.657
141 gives 3.318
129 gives 3.192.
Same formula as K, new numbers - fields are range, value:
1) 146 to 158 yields 3.107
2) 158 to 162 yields 3.663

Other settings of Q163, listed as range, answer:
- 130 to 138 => 3.079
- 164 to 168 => 3.798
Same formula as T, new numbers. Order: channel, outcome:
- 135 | 3.141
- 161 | 3.663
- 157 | 3.85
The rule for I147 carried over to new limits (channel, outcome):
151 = 3.505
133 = 3.079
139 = 2.989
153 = 3.66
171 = 3.671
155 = 3.784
